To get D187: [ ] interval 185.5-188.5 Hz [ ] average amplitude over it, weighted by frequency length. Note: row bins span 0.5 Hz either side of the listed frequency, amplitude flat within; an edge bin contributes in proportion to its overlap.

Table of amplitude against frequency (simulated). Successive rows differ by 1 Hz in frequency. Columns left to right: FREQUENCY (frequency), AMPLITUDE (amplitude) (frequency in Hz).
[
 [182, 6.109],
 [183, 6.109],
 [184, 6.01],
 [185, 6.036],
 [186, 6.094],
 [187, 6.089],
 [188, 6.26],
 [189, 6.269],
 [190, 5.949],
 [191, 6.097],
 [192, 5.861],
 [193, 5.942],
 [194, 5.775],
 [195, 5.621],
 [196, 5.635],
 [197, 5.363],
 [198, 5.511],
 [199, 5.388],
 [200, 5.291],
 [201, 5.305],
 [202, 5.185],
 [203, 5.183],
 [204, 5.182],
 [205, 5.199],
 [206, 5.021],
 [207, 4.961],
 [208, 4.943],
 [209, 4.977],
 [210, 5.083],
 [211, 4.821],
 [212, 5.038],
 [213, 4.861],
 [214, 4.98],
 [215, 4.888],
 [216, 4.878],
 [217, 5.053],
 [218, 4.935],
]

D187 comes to 6.15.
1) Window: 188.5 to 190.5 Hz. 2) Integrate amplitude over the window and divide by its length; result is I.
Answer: 6.11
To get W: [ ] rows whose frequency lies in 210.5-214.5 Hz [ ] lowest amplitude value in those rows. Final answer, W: 4.821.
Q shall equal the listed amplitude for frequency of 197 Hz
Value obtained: 5.363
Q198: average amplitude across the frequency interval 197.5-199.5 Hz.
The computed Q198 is 5.45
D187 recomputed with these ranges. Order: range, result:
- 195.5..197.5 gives 5.5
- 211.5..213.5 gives 4.95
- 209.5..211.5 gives 4.95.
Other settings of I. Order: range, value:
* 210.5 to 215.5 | 4.92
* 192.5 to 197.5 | 5.67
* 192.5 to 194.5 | 5.86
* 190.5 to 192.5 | 5.98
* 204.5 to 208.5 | 5.03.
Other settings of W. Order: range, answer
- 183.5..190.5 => 5.949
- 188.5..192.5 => 5.861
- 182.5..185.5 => 6.01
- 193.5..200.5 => 5.291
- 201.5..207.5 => 4.961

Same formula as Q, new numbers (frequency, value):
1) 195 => 5.621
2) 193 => 5.942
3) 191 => 6.097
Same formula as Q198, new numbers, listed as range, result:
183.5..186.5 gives 6.05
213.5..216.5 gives 4.92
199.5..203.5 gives 5.24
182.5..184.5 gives 6.06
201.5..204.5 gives 5.18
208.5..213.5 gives 4.96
